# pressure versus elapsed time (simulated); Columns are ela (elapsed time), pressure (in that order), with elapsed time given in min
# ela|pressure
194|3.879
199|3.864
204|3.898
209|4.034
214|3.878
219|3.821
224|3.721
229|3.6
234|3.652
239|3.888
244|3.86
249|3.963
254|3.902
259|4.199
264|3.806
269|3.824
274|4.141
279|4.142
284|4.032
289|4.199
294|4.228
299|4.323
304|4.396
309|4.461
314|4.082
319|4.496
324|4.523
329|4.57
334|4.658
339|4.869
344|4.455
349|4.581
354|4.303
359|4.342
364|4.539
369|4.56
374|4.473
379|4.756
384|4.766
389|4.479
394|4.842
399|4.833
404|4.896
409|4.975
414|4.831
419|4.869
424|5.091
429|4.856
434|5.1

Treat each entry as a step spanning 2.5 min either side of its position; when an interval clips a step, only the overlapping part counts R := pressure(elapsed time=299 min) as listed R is 4.323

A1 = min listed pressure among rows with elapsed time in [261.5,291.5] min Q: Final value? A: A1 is 3.806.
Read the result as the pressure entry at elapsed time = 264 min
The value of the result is 3.806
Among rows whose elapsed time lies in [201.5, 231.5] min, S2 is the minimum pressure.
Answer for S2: 3.6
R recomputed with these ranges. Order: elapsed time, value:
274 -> 4.141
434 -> 5.1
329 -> 4.57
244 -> 3.86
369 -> 4.56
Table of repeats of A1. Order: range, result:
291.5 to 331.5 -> 4.082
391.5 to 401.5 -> 4.833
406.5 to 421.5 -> 4.831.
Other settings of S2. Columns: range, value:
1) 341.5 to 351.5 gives 4.455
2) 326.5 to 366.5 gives 4.303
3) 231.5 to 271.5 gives 3.652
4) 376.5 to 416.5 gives 4.479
